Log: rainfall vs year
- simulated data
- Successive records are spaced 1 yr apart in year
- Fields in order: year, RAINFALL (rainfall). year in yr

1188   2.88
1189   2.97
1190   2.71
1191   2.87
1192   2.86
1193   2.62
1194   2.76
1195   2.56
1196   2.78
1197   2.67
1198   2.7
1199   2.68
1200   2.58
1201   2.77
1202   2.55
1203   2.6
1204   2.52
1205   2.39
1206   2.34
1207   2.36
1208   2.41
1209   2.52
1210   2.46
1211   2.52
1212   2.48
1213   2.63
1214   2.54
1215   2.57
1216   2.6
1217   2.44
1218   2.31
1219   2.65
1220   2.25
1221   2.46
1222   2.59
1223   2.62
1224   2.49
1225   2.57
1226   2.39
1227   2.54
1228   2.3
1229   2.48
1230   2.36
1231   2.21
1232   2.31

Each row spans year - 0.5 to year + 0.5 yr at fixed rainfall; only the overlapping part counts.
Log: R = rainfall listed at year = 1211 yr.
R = 2.52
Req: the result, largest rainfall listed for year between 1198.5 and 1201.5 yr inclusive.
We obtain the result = 2.77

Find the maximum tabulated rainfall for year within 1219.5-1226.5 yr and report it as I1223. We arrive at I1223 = 2.62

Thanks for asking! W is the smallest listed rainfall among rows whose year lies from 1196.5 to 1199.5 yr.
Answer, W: 2.67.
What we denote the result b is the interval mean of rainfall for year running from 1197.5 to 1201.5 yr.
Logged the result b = 2.68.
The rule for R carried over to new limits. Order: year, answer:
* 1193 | 2.62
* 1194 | 2.76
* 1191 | 2.87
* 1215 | 2.57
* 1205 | 2.39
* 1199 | 2.68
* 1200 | 2.58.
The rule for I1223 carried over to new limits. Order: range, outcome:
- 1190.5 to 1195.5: 2.87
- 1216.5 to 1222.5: 2.65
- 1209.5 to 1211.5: 2.52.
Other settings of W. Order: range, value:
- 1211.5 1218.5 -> 2.31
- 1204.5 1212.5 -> 2.34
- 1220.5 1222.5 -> 2.46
